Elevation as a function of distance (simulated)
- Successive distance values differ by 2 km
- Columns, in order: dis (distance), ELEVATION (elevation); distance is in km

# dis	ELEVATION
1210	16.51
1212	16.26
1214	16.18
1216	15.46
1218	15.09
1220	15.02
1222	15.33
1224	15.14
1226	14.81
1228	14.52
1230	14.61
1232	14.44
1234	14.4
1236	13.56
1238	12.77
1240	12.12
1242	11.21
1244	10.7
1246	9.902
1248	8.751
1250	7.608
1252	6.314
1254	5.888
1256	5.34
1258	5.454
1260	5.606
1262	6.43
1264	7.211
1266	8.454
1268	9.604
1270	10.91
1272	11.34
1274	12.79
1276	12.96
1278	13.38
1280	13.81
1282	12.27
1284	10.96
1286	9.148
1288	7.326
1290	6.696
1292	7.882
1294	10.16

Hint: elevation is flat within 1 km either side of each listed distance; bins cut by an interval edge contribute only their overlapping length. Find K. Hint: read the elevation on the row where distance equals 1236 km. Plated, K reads 13.56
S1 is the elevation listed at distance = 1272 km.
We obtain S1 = 11.34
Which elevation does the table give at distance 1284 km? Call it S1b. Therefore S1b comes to 10.96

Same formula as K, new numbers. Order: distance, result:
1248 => 8.751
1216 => 15.46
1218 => 15.09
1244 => 10.7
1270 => 10.91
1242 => 11.21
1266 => 8.454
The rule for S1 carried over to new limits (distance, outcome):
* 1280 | 13.81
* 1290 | 6.696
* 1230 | 14.61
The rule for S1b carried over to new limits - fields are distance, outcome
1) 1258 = 5.454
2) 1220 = 15.02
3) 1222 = 15.33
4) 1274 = 12.79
